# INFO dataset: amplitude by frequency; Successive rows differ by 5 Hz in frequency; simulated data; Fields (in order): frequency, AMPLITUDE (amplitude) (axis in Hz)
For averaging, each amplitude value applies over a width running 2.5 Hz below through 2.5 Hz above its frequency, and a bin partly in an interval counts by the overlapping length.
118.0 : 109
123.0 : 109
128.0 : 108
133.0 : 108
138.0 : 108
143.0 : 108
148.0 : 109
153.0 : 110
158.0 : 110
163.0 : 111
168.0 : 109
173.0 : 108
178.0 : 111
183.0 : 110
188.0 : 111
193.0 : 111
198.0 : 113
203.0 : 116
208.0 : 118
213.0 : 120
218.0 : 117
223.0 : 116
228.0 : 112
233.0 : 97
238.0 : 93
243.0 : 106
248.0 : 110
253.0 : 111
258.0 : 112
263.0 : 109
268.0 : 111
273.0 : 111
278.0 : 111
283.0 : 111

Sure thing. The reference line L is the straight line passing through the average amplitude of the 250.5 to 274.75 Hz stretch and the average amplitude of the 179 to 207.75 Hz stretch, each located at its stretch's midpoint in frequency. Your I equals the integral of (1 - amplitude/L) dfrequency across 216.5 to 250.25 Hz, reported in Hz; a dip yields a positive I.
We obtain 1.39 Hz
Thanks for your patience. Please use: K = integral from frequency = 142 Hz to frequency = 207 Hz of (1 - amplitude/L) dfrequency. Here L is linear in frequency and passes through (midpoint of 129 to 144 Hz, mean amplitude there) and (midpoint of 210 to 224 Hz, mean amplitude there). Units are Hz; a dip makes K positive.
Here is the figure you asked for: 1.08 Hz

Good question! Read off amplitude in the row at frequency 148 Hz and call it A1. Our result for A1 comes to 109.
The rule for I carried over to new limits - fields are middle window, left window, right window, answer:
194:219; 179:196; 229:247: -2.2 Hz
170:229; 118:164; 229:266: -3.5 Hz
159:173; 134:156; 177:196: 0.0 Hz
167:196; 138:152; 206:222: 0.9 Hz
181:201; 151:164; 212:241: -0.4 Hz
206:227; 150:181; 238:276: -1.5 Hz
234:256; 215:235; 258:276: 1.2 Hz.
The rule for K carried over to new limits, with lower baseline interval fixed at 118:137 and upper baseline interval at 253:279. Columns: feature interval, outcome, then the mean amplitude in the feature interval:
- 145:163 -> -0.16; 110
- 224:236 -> 0.51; 105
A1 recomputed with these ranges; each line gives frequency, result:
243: 106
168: 109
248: 110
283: 111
